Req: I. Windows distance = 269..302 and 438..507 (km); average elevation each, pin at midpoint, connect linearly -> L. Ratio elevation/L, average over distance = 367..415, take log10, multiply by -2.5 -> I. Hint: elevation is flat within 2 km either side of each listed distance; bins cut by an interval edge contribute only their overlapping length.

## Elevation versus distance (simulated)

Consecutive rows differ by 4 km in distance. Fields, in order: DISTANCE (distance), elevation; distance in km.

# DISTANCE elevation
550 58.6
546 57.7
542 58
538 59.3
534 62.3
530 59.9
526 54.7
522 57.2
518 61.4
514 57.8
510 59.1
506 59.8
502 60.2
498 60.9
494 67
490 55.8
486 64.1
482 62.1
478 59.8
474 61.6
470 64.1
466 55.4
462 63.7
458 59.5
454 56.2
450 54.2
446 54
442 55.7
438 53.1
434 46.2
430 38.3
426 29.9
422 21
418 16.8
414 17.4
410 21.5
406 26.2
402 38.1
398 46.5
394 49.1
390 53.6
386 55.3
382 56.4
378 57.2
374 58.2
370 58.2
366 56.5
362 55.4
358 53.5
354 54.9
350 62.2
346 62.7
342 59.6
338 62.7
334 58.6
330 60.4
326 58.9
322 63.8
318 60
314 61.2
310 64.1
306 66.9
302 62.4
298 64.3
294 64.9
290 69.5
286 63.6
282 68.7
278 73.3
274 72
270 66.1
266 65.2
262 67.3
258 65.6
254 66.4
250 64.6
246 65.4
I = 0.353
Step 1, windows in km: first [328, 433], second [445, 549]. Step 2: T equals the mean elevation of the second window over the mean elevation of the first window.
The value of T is 1.26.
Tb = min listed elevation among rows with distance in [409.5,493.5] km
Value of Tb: 16.8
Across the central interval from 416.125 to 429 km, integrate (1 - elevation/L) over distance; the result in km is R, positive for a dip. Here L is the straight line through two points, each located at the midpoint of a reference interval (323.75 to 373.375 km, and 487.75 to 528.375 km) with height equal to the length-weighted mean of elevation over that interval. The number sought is 7.7 km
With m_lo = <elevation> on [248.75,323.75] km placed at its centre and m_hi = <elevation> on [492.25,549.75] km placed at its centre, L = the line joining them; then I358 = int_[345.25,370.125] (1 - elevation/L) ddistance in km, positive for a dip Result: 2.6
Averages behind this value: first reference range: 65.8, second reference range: 59.6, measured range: 57.3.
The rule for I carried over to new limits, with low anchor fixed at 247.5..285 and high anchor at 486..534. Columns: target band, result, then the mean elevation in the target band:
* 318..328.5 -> 0.08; 61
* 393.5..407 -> 0.50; 40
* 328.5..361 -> 0.10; 59.2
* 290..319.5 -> 0.04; 63.9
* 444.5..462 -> 0.09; 56.9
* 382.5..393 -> 0.17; 54.2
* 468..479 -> -0.02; 62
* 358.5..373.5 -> 0.14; 56.5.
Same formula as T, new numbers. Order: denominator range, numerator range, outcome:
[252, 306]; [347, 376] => 0.86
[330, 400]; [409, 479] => 0.82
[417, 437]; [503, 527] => 1.82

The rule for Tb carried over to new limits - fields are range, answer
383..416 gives 17.4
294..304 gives 62.4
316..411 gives 21.5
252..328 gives 58.9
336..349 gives 59.6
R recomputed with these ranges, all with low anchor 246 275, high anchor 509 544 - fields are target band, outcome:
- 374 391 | 1.9 km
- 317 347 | 1.7 km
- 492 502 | -0.6 km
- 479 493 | -0.2 km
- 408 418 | 7.0 km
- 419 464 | 10.0 km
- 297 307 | 0.1 km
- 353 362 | 1.3 km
